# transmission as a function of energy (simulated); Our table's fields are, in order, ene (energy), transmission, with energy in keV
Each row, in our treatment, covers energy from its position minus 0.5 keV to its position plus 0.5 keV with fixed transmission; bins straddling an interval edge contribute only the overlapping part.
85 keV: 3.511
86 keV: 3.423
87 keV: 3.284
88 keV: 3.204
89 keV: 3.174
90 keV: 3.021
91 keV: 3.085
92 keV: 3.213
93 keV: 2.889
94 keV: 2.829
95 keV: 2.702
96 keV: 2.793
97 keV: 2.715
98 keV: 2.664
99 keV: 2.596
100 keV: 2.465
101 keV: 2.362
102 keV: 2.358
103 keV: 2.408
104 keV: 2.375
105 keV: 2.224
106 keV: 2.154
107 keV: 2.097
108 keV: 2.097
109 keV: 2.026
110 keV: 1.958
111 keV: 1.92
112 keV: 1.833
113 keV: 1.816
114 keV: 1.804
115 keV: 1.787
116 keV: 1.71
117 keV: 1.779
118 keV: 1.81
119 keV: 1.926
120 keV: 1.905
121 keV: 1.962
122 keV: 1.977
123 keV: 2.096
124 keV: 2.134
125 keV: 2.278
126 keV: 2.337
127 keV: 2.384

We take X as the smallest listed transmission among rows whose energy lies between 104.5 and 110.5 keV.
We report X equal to 1.958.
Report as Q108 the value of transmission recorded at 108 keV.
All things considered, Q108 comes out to 2.097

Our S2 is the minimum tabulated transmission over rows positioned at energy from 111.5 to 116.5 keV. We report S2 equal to 1.71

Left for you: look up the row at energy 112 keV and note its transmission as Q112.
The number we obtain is 1.833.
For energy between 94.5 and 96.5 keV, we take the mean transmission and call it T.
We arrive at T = 2.75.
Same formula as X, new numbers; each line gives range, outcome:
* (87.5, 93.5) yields 2.889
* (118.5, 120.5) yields 1.905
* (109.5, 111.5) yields 1.92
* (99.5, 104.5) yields 2.358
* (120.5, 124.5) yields 1.962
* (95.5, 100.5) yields 2.465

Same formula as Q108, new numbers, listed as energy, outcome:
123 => 2.096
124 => 2.134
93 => 2.889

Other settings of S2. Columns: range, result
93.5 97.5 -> 2.702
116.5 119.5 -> 1.779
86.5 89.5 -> 3.174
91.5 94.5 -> 2.829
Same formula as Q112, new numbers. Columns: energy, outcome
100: 2.465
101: 2.362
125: 2.278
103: 2.408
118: 1.81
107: 2.097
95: 2.702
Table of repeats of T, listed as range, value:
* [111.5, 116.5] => 1.79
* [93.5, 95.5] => 2.77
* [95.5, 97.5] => 2.75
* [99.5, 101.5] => 2.41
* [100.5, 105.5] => 2.35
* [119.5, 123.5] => 1.99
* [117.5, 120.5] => 1.88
